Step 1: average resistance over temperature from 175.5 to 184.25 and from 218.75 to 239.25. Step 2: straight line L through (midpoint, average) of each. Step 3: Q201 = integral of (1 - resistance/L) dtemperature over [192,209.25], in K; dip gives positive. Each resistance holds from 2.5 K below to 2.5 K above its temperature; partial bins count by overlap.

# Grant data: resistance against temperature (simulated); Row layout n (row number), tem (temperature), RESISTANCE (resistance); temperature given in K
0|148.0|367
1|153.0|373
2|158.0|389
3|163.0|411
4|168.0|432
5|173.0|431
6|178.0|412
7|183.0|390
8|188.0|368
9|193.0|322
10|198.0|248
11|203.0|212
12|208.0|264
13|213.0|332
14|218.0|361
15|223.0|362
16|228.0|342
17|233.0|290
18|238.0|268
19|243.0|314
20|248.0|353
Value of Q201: 5.3 K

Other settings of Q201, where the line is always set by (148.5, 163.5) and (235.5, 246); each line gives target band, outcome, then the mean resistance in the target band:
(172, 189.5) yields -2.0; 399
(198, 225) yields 2.0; 300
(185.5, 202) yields 2.0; 304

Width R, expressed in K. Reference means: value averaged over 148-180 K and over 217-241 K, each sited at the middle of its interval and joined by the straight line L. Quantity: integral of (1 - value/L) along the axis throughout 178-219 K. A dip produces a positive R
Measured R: 5.1 K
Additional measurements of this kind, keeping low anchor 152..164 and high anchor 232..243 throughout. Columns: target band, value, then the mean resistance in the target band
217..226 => -1.6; 360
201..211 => 2.5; 244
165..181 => -2.3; 423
